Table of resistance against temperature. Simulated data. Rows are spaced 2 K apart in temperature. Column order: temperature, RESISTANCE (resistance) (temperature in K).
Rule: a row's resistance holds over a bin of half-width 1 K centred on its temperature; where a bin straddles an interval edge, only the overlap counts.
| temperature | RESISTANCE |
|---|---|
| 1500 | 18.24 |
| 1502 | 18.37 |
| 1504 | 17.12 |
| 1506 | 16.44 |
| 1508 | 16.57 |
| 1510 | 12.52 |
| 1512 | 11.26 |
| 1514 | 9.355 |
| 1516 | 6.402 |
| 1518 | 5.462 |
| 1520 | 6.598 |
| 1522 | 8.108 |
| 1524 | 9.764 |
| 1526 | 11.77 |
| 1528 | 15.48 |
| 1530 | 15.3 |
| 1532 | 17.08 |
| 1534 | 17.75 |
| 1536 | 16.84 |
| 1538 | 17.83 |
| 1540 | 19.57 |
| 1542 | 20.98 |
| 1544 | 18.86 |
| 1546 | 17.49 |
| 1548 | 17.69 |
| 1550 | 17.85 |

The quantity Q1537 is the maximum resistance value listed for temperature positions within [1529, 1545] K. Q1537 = 20.98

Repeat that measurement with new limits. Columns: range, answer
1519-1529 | 15.48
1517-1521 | 6.598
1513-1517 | 9.355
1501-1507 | 18.37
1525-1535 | 17.75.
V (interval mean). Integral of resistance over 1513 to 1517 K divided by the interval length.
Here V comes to 7.88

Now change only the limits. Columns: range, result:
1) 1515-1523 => 6.64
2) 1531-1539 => 17.4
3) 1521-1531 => 12.1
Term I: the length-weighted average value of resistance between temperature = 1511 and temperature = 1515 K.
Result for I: 10.3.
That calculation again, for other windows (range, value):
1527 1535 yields 16.4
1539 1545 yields 19.8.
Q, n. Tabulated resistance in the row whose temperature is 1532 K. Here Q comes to 17.08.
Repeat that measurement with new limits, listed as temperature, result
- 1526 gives 11.77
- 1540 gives 19.57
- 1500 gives 18.24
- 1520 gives 6.598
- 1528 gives 15.48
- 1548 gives 17.69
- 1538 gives 17.83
